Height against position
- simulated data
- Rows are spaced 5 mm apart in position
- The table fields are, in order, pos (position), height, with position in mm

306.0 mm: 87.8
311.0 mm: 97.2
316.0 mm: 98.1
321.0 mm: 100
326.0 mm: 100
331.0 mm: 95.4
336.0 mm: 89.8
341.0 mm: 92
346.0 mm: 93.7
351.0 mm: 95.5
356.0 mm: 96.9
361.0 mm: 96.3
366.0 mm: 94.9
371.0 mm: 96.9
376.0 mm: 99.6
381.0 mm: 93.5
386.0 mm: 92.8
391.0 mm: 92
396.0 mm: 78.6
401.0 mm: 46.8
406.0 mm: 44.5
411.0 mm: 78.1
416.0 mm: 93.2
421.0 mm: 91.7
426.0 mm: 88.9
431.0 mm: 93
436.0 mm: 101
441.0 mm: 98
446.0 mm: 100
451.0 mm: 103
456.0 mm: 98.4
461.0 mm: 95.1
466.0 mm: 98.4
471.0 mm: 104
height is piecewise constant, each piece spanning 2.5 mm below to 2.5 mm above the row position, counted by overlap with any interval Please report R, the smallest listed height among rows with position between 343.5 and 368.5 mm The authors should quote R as 93.7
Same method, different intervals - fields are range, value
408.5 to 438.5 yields 78.1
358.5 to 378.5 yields 94.9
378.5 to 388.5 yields 92.8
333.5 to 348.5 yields 89.8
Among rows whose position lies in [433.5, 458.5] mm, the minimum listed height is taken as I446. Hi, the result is 98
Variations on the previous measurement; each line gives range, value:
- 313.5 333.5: 95.4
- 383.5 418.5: 44.5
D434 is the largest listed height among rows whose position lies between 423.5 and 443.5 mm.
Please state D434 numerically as 101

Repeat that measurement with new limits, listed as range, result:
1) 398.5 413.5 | 78.1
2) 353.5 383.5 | 99.6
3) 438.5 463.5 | 103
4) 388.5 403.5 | 92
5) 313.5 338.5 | 100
